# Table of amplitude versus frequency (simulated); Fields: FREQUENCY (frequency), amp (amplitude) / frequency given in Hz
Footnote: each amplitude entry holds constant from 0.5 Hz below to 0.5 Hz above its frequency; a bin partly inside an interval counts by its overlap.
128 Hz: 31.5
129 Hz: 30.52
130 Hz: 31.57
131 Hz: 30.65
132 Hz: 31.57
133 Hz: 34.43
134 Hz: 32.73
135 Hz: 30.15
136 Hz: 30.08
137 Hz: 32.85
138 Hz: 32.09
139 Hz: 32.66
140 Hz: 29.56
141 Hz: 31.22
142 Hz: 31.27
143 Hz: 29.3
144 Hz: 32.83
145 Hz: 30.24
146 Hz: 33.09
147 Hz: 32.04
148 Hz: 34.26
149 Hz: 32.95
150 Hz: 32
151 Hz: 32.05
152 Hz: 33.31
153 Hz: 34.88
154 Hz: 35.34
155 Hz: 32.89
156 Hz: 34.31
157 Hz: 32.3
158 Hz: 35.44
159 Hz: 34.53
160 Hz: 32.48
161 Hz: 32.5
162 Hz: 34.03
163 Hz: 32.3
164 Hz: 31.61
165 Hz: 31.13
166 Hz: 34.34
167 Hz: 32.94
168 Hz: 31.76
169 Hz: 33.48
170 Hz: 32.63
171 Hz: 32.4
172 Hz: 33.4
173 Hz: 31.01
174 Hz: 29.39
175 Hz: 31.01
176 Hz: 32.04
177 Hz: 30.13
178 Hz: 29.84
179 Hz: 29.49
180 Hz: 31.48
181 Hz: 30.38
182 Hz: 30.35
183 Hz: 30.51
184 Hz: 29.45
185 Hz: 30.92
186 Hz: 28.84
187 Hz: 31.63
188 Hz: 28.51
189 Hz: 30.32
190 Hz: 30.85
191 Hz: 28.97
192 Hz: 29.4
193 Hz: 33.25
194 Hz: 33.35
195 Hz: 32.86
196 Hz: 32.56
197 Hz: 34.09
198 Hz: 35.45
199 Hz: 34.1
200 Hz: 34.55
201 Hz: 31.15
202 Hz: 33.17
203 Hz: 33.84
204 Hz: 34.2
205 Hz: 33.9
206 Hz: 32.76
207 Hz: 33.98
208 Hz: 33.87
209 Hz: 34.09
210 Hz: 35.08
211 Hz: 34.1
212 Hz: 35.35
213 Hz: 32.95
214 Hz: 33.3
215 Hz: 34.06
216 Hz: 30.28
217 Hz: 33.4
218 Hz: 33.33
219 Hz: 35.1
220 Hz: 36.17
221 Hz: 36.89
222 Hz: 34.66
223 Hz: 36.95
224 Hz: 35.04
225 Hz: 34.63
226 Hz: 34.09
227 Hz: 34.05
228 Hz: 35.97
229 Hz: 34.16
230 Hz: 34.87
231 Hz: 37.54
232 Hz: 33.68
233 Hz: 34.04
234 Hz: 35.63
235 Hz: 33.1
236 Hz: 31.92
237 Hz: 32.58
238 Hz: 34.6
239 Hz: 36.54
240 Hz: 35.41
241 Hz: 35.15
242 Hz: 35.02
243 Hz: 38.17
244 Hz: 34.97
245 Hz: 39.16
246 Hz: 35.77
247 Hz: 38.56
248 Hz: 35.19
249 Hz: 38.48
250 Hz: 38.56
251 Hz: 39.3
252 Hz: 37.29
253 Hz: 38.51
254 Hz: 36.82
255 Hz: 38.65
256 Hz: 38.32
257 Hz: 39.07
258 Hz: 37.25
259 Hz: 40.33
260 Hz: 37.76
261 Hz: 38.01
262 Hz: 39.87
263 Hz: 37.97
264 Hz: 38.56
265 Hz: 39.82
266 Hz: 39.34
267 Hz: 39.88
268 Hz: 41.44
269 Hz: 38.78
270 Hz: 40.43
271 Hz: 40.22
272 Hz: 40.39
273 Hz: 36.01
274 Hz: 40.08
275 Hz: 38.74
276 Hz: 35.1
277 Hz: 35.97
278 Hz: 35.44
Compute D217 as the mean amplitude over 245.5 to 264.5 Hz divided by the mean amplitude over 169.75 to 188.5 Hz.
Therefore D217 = 1.24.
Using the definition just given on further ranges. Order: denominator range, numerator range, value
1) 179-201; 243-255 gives 1.19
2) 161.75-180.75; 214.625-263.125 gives 1.13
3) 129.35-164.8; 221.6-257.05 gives 1.11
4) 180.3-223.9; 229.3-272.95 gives 1.14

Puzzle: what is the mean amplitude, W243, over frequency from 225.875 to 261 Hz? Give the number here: 36.3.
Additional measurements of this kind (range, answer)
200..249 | 34.7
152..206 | 32.2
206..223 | 34.2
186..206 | 32.3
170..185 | 30.8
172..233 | 32.9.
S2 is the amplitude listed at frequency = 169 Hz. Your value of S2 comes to 33.48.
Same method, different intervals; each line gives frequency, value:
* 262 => 39.87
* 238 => 34.6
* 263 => 37.97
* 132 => 31.57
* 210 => 35.08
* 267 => 39.88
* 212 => 35.35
